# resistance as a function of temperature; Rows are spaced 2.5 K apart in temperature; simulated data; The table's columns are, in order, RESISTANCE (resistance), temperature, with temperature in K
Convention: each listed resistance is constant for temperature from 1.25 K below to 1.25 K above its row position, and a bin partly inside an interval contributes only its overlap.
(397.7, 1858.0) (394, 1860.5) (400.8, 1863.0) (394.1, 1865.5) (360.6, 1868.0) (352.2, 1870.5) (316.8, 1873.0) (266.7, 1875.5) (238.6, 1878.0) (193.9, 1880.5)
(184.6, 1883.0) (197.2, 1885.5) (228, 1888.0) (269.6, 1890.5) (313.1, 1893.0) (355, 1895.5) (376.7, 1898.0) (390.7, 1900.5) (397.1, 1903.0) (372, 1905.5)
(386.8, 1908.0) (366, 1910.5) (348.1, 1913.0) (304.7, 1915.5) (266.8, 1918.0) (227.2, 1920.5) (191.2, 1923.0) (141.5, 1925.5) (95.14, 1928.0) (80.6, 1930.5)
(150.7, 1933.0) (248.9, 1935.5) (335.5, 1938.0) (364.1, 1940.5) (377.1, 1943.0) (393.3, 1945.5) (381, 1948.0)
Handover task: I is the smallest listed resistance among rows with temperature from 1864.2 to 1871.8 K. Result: 352.2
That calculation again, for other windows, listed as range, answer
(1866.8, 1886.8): 184.6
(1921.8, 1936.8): 80.6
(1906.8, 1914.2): 348.1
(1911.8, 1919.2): 266.8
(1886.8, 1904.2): 228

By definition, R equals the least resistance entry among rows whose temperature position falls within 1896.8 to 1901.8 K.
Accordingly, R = 376.7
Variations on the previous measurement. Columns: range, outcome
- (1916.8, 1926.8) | 141.5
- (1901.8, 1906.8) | 372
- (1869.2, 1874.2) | 316.8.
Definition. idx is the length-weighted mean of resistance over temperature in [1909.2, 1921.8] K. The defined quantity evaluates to 302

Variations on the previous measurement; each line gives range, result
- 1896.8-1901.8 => 384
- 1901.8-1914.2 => 374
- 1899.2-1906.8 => 387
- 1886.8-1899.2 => 309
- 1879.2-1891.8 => 215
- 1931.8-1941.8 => 276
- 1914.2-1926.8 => 226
